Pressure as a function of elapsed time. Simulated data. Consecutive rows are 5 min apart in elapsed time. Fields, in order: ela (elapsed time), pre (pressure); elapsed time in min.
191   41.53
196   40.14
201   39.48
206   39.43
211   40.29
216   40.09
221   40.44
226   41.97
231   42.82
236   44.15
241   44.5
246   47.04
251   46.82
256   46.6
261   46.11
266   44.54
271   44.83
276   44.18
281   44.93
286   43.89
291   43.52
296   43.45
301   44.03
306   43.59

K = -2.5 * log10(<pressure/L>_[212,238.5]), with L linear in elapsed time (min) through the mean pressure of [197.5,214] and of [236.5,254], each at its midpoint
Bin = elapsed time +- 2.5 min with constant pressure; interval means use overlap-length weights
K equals 0.03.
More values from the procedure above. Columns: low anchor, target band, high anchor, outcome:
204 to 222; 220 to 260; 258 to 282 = -0.053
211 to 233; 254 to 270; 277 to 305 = -0.070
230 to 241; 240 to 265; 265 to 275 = -0.048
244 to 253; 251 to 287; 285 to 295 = 0.003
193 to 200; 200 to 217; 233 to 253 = 0.044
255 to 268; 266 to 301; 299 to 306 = 0.014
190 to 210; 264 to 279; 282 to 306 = -0.041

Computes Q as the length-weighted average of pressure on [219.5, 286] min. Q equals 44.6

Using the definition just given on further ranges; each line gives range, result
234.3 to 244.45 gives 44.6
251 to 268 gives 45.9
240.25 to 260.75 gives 46.4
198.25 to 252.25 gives 42.3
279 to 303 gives 43.9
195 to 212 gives 39.8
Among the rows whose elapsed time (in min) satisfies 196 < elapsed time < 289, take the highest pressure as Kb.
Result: 47.04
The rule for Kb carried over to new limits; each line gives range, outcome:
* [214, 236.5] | 44.15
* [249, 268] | 46.82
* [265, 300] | 44.93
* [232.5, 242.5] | 44.5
